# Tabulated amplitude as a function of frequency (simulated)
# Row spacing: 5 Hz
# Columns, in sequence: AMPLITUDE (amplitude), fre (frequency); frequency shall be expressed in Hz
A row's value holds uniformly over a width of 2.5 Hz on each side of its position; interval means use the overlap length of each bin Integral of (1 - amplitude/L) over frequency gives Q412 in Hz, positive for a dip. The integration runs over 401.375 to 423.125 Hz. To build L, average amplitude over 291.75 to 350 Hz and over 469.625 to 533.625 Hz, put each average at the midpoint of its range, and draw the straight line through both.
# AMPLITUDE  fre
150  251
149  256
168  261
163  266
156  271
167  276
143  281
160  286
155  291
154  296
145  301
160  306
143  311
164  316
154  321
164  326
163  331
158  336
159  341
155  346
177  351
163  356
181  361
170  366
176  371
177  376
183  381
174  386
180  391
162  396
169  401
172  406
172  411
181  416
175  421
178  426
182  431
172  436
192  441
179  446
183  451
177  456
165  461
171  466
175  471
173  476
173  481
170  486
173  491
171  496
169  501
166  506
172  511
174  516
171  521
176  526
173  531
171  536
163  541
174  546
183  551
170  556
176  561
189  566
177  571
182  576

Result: -1.3 Hz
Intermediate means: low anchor 157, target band 174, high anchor 172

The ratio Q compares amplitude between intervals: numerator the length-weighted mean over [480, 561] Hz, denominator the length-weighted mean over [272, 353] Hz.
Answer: 1.09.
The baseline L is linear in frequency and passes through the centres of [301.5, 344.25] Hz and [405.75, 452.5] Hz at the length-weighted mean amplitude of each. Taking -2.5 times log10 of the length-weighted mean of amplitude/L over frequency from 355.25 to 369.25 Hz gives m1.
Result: -0.05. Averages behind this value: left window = 157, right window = 179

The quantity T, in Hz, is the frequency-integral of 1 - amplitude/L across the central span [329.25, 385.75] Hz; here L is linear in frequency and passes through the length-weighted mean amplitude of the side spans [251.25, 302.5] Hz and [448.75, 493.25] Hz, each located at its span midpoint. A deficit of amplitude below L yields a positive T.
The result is -2.2 Hz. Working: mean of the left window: 156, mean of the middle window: 170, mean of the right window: 173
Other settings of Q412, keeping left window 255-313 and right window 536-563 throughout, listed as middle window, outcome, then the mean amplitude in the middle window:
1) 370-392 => -2.2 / 178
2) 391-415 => -1.1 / 171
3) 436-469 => -2.1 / 177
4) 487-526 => -0.2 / 171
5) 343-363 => -1.0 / 168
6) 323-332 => -0.3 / 163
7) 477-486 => -0.2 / 172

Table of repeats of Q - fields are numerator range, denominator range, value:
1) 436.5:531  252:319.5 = 1.12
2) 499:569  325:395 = 1.02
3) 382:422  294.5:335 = 1.11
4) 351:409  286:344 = 1.11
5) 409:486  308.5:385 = 1.06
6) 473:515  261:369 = 1.07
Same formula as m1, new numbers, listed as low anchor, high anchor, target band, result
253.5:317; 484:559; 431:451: -0.09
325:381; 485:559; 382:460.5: -0.04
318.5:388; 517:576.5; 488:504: 0.02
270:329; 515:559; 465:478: -0.03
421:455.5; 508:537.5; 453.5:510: 0.03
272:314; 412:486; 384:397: -0.03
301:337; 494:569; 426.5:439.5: -0.08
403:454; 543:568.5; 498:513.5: 0.06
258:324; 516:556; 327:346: 0.00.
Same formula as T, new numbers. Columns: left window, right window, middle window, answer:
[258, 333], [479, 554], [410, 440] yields -2.1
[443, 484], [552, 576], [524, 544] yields 0.8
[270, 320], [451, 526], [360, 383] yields -2.2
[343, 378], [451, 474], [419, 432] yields -0.4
